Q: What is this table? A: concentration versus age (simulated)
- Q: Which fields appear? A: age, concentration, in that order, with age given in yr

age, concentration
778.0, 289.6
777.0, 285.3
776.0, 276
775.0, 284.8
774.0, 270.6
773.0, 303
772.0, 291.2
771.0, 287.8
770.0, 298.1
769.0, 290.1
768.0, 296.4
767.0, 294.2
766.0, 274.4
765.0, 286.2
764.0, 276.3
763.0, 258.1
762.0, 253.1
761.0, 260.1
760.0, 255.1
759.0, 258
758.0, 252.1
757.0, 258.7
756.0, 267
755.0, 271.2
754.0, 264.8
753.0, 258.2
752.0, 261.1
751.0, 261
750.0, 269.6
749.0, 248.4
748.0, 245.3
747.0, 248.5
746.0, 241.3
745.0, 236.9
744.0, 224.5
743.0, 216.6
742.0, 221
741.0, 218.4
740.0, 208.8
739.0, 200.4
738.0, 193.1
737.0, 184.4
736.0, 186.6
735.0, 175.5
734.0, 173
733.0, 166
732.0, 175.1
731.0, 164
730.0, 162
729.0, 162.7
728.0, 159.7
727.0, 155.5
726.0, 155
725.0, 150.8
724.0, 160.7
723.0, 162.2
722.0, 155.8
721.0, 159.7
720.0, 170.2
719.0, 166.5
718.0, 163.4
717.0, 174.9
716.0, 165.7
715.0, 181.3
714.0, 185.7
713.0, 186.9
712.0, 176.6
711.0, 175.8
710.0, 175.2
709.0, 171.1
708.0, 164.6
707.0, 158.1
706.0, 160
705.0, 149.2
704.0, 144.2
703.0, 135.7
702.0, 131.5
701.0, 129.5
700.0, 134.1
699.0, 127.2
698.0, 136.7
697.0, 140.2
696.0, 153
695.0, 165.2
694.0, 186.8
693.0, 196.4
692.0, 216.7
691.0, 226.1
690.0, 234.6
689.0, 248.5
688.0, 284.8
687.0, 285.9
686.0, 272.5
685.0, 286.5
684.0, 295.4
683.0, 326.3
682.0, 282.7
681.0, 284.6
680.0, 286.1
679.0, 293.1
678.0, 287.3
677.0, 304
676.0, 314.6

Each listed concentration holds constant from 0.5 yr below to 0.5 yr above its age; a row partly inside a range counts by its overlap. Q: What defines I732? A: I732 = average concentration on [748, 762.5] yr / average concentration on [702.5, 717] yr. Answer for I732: 1.56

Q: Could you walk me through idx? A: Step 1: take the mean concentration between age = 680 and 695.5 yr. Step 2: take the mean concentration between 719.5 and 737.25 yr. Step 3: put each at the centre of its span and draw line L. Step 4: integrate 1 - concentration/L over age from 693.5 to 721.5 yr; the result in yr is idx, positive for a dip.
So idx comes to 6.5 yr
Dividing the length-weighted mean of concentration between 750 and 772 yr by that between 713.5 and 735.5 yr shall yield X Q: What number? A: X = 1.64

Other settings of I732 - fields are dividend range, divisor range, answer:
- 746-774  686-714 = 1.50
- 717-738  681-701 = 0.75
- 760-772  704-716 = 1.64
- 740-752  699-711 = 1.59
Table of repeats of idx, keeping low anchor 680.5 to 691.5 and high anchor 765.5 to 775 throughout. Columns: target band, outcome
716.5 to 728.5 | 5.12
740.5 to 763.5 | 2.92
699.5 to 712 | 5.62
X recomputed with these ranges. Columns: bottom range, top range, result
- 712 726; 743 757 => 1.50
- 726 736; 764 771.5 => 1.73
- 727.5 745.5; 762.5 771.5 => 1.49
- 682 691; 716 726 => 0.59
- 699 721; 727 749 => 1.23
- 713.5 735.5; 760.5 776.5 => 1.70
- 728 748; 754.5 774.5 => 1.39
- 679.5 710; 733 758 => 1.13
